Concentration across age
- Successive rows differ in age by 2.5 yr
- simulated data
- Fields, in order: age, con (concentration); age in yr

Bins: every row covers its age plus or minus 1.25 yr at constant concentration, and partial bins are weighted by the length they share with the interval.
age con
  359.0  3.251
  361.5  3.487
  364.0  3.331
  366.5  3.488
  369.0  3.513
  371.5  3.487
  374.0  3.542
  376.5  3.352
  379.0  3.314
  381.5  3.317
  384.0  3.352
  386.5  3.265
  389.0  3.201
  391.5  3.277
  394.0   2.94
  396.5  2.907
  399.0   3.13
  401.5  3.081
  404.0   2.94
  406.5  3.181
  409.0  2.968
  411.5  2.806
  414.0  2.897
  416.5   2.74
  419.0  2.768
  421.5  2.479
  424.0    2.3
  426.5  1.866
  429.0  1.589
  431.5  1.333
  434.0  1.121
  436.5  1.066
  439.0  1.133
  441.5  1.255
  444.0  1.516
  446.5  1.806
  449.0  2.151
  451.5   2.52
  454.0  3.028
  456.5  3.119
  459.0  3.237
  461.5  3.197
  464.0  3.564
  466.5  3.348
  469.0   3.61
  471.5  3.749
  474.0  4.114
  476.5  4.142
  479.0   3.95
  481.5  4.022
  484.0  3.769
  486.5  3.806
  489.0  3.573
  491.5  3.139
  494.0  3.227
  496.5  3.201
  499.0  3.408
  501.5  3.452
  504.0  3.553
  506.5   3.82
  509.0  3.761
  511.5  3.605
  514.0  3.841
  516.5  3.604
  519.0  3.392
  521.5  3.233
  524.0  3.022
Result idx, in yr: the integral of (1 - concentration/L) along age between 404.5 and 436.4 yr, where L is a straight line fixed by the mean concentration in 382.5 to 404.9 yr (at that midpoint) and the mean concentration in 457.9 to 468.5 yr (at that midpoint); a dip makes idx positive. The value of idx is 9.0 yr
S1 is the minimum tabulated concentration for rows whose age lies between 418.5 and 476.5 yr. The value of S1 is 1.066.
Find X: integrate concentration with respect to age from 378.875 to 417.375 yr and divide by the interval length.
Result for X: 3.08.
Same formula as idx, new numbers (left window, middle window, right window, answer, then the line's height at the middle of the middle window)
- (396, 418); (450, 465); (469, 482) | 2.5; 3.7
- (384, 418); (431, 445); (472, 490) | 9.0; 3.44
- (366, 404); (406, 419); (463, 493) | 2.0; 3.4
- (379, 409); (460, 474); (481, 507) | -0.5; 3.42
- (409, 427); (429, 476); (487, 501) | 7.8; 2.94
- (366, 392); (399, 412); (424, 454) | -2.0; 2.62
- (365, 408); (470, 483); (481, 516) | -1.7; 3.51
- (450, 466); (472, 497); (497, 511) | -2.5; 3.38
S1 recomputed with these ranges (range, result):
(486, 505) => 3.139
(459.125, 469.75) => 3.197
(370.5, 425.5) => 2.3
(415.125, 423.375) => 2.479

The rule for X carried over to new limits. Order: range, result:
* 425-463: 2.01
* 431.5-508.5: 3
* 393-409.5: 3.02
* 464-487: 3.82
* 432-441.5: 1.14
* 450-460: 2.95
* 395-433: 2.59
